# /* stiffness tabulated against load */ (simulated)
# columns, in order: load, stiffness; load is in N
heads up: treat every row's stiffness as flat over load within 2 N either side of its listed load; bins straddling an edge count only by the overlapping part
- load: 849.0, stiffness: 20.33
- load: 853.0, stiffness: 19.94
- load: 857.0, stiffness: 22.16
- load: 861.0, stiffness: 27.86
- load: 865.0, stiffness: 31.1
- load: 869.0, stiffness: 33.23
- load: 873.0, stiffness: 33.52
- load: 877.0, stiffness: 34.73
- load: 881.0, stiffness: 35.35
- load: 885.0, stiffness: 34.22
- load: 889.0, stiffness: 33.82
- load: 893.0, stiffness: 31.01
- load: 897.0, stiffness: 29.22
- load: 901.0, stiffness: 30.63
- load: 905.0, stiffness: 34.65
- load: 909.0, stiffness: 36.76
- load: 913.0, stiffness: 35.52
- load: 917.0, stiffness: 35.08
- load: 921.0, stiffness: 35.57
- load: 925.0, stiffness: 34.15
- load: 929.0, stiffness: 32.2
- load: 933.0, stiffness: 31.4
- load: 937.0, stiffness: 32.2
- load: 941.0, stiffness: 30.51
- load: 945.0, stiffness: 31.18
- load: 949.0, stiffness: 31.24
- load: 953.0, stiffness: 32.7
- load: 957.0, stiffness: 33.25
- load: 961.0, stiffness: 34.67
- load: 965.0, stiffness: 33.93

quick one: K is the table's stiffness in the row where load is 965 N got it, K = 33.93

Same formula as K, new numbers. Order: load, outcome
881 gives 35.35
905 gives 34.65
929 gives 32.2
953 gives 32.7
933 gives 31.4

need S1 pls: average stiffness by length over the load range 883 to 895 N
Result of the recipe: 33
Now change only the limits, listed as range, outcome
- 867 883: 34.2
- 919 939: 33.1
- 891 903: 30.3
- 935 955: 31.6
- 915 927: 34.9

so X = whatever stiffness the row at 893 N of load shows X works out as 31.01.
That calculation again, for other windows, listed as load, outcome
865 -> 31.1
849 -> 20.33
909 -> 36.76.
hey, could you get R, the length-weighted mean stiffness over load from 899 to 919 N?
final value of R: 34.5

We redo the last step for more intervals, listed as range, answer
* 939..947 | 30.8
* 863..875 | 32.6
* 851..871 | 26.9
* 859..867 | 29.5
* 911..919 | 35.3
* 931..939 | 31.8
